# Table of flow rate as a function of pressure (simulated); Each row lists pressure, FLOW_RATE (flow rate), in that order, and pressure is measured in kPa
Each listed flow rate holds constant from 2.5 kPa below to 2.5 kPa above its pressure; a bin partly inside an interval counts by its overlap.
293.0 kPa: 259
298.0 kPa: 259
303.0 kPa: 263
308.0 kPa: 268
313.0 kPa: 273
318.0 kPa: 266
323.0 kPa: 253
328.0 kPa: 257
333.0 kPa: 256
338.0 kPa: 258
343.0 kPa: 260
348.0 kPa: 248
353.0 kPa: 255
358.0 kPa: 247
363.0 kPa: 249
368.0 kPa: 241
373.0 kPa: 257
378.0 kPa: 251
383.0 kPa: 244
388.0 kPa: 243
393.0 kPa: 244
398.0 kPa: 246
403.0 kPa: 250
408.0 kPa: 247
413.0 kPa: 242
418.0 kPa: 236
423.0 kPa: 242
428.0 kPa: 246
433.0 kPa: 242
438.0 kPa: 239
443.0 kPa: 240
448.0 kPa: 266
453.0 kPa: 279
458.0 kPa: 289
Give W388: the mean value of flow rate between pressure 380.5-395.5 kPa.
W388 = 244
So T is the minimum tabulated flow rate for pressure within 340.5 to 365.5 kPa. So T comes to 247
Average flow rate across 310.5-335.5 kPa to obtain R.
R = 261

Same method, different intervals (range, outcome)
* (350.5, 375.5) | 250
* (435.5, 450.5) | 248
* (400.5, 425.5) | 243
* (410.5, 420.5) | 239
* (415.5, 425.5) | 239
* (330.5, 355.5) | 255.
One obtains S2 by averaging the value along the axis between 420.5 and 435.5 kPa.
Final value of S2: 243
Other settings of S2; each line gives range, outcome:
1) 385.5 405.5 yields 246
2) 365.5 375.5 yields 249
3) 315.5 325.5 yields 260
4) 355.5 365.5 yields 248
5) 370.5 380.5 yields 254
